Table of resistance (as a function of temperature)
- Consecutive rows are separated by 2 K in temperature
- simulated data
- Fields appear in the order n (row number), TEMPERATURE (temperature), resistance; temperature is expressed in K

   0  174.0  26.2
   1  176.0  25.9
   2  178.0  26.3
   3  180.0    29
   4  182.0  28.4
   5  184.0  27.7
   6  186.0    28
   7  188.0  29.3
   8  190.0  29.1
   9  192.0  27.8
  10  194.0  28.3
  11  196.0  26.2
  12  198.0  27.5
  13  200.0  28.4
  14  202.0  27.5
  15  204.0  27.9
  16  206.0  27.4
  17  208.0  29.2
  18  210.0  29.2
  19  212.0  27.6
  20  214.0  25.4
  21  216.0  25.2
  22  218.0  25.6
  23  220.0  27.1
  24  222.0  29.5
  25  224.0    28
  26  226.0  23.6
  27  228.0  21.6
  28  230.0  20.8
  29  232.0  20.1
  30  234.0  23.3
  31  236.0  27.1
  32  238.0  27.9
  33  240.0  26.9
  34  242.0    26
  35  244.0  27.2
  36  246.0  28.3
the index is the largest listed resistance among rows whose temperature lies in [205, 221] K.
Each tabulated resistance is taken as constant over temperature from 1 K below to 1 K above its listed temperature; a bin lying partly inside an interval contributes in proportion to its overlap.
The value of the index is 29.2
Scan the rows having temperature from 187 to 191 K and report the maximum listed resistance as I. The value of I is 29.3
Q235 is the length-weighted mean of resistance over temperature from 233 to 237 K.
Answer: 25.2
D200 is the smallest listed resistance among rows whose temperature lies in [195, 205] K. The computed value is 26.2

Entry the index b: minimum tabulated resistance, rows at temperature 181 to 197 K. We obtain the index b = 26.2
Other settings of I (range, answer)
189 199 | 29.1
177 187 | 29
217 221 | 27.1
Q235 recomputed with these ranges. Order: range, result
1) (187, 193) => 28.7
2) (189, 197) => 27.9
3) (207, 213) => 28.7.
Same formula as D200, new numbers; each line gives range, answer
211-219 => 25.2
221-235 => 20.1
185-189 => 28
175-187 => 25.9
